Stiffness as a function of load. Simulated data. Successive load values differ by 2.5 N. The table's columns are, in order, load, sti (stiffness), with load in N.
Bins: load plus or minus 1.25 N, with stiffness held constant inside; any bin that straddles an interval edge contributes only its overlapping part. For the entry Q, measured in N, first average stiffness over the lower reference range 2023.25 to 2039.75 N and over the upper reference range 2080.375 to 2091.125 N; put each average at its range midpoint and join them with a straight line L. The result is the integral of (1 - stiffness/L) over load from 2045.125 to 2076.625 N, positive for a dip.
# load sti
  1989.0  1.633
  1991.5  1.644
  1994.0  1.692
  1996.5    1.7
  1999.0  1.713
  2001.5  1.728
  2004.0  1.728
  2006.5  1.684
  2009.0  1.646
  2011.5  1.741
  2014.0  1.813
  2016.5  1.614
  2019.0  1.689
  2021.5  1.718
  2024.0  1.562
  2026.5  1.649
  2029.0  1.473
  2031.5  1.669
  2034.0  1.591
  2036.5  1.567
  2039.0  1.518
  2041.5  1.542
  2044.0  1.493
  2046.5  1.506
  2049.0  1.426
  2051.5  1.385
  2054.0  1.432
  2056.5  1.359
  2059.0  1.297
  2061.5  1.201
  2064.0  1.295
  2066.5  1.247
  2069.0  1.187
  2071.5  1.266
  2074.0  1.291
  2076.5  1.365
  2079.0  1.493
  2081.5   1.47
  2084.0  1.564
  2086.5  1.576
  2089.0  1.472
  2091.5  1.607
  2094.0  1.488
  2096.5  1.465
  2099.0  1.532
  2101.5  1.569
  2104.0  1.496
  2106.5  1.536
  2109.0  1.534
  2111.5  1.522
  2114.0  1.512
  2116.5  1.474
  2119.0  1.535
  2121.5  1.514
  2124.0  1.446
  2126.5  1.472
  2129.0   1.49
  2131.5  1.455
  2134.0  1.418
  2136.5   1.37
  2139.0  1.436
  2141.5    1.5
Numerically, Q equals 4.6 N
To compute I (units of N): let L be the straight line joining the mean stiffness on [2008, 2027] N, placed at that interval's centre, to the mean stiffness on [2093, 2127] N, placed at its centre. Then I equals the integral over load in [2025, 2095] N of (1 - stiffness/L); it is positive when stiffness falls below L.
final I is 6.9 N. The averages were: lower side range 1.68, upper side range 1.51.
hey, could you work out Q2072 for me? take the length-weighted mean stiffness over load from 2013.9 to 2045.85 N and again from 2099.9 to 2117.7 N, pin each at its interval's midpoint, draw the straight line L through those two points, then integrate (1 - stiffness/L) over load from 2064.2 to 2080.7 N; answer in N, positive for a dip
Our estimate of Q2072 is 2.59 N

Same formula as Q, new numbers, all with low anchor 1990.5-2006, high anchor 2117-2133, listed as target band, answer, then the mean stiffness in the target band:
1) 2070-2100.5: 1.70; 1.46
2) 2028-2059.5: 2.67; 1.49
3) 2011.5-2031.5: 0.10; 1.65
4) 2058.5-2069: 2.25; 1.25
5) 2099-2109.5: -0.10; 1.53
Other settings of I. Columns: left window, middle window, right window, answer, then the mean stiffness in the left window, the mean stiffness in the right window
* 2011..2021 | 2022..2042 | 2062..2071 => -0.2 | 1.71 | 1.24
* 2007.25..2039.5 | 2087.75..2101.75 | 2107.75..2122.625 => 0.2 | 1.64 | 1.52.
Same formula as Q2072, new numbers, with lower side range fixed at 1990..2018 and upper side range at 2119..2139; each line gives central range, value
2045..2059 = 1.7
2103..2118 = -0.2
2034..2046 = 0.7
